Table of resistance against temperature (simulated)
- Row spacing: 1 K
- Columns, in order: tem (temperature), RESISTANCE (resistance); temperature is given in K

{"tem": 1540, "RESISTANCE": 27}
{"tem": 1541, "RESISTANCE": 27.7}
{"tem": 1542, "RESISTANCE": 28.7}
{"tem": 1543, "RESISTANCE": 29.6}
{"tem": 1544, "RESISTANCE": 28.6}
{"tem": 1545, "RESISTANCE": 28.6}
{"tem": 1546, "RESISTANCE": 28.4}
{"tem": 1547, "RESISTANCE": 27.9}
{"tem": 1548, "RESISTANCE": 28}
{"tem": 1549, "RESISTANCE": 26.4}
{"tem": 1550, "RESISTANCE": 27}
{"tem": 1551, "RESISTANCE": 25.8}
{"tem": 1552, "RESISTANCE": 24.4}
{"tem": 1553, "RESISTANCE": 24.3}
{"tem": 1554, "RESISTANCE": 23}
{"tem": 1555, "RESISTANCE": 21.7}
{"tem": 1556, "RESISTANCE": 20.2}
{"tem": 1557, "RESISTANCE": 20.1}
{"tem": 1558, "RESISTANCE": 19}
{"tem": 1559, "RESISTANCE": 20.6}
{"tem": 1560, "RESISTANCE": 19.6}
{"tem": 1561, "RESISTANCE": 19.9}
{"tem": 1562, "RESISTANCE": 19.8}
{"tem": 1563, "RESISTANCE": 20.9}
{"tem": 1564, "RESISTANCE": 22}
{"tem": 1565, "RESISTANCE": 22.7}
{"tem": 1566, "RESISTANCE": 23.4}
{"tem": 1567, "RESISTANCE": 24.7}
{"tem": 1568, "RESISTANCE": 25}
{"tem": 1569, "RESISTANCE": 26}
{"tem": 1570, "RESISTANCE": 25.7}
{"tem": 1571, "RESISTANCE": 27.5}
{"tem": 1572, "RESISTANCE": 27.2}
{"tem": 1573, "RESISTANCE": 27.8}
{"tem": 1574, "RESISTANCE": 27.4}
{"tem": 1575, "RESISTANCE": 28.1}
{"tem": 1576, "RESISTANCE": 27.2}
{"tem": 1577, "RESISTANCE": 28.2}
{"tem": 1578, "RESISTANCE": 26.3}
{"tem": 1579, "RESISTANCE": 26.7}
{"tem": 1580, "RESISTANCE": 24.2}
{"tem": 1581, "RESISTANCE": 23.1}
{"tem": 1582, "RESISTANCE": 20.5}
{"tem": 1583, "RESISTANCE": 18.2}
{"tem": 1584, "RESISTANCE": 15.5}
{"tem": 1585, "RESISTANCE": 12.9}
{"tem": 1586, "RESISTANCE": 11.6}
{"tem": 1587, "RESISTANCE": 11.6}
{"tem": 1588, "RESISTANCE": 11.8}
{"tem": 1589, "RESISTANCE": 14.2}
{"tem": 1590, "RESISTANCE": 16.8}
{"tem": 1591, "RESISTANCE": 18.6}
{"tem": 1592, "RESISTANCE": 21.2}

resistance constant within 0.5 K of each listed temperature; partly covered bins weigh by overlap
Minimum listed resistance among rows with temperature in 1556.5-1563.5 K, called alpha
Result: 19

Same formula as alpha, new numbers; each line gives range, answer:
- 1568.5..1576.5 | 25.7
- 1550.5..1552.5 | 24.4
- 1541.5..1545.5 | 28.6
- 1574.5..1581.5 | 23.1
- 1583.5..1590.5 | 11.6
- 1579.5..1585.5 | 12.9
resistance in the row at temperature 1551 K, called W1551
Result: 25.8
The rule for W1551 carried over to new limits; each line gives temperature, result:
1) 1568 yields 25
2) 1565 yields 22.7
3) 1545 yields 28.6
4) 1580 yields 24.2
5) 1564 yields 22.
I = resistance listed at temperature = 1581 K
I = 23.1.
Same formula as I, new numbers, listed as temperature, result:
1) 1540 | 27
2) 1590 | 16.8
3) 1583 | 18.2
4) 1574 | 27.4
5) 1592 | 21.2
